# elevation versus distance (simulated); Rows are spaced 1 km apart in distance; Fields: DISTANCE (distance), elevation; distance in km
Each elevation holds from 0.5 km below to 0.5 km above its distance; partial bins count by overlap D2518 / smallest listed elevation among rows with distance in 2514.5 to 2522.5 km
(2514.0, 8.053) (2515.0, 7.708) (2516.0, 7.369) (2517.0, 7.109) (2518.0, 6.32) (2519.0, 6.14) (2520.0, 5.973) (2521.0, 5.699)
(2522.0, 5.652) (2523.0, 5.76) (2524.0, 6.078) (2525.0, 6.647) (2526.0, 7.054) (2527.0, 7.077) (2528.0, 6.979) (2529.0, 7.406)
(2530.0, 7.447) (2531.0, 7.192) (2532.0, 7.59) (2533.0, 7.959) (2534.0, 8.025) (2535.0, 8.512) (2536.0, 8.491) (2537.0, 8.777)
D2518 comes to 5.652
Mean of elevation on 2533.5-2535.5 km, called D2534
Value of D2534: 8.27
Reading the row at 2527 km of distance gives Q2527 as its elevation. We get 7.077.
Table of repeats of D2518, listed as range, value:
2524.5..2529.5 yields 6.647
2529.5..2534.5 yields 7.192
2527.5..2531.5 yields 6.979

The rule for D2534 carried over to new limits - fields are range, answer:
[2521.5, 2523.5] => 5.71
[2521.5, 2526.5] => 6.24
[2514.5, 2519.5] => 6.93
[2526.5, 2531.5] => 7.22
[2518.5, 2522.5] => 5.87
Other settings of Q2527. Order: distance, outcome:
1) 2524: 6.078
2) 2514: 8.053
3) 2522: 5.652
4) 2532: 7.59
